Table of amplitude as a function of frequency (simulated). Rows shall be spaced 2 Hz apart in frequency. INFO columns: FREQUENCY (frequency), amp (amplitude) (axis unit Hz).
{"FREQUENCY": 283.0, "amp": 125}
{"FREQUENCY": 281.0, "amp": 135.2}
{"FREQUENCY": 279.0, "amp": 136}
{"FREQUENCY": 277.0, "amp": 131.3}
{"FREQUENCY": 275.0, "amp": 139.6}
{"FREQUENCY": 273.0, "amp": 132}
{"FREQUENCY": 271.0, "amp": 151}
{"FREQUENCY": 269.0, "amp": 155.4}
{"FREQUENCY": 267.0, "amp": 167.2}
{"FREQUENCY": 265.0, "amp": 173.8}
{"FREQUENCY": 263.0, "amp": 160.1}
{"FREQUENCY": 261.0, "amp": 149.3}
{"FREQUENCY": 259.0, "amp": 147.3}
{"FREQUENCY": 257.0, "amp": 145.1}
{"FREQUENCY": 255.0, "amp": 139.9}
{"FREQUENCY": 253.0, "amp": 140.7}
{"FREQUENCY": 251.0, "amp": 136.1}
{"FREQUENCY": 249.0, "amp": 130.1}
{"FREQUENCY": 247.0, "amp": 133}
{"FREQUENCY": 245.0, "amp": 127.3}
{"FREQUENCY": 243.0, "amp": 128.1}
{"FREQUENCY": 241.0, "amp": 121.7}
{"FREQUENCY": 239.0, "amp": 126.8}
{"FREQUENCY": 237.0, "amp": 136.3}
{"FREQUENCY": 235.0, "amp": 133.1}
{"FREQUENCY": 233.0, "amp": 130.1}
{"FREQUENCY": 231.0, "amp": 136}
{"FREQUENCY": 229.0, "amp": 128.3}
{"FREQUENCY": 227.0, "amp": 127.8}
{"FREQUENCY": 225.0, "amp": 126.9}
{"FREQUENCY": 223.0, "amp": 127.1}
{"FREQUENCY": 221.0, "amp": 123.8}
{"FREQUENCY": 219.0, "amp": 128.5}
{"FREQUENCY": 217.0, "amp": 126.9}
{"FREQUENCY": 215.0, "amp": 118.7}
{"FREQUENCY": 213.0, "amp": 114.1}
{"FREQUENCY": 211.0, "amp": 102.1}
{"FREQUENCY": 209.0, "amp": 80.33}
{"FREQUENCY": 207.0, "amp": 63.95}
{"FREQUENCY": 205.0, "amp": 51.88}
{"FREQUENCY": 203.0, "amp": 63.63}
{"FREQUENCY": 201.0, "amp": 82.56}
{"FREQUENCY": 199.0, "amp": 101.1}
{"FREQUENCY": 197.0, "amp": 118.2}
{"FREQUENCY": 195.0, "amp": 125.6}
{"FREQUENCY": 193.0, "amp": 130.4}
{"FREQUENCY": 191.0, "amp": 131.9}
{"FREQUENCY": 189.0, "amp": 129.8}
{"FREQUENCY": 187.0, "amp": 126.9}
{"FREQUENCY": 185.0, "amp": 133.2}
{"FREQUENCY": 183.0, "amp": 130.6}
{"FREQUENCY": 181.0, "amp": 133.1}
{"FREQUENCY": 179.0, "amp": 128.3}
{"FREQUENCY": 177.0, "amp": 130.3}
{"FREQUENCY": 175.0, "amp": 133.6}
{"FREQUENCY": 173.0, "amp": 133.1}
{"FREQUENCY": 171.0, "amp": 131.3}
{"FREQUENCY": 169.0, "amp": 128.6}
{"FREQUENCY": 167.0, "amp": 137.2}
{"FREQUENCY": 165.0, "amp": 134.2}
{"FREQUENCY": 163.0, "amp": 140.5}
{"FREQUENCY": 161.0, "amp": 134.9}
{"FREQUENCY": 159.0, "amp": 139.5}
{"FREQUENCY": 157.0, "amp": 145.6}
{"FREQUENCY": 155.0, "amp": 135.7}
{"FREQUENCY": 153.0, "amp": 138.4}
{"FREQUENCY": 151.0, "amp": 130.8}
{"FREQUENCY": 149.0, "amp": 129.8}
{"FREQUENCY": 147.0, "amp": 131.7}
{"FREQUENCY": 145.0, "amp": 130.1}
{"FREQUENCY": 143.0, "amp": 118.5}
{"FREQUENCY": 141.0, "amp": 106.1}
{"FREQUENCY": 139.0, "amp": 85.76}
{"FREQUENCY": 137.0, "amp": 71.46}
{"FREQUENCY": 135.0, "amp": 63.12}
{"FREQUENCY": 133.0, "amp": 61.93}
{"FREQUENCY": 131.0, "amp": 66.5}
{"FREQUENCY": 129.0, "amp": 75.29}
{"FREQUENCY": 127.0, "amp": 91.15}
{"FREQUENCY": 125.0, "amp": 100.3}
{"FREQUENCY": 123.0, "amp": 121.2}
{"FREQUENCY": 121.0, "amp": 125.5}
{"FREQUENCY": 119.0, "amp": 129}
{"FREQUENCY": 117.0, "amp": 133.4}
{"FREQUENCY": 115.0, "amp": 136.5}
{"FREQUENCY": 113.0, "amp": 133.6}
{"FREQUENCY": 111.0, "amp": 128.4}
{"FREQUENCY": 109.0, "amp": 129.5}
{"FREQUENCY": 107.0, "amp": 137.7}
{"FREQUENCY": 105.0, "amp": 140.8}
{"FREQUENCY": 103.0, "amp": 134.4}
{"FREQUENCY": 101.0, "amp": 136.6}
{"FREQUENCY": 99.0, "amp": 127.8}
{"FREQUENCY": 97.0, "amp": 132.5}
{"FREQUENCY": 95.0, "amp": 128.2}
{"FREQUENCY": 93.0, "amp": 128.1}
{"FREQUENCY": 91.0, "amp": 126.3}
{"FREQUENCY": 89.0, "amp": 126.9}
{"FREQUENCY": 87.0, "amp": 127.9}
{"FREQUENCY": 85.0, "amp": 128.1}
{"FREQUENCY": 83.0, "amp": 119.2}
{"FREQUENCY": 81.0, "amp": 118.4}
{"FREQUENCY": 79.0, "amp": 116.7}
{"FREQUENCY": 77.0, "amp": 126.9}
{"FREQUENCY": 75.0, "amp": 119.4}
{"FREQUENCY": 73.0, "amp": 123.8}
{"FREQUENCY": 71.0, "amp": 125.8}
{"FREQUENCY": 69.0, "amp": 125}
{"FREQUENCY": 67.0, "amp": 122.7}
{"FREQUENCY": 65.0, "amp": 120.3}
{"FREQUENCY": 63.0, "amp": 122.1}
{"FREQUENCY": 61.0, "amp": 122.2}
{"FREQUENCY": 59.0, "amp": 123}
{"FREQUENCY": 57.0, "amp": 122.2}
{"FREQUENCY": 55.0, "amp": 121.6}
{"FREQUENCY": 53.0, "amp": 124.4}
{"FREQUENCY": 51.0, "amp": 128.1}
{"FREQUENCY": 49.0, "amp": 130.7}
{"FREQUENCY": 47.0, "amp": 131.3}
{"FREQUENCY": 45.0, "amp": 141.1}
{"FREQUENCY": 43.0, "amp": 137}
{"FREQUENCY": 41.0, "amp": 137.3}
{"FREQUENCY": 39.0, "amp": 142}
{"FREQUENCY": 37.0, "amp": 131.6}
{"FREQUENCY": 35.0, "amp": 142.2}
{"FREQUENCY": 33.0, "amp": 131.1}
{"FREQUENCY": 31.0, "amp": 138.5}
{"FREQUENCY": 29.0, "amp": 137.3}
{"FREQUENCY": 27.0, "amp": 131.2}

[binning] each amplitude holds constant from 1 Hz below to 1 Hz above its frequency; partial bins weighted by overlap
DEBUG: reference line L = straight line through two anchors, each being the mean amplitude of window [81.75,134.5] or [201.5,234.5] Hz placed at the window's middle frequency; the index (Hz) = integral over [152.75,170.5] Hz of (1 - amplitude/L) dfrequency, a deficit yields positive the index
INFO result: -3.5 Hz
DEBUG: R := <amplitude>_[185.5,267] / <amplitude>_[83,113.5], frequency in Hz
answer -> 0.9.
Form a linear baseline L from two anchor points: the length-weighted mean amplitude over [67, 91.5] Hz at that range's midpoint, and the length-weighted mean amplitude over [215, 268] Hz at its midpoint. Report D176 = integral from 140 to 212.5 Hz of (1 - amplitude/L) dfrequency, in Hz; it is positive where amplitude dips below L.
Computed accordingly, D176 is 5.7 Hz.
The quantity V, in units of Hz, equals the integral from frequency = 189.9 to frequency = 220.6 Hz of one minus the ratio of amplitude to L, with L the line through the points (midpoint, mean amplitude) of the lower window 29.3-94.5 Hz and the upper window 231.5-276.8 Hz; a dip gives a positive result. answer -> 7.7 Hz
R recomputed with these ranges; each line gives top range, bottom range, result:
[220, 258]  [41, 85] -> 1.05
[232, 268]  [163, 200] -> 1.09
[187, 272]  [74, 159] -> 1.05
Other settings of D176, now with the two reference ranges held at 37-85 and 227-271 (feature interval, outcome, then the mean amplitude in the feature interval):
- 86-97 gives 0.1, 128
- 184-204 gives 3.2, 114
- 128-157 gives 6.1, 105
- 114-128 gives 1.2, 120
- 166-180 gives 0.3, 132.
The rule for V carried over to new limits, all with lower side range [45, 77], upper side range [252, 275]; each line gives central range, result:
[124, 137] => 5.6 Hz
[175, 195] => 1.4 Hz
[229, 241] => 1.3 Hz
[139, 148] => 1.2 Hz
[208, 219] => 2.6 Hz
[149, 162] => 0.0 Hz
